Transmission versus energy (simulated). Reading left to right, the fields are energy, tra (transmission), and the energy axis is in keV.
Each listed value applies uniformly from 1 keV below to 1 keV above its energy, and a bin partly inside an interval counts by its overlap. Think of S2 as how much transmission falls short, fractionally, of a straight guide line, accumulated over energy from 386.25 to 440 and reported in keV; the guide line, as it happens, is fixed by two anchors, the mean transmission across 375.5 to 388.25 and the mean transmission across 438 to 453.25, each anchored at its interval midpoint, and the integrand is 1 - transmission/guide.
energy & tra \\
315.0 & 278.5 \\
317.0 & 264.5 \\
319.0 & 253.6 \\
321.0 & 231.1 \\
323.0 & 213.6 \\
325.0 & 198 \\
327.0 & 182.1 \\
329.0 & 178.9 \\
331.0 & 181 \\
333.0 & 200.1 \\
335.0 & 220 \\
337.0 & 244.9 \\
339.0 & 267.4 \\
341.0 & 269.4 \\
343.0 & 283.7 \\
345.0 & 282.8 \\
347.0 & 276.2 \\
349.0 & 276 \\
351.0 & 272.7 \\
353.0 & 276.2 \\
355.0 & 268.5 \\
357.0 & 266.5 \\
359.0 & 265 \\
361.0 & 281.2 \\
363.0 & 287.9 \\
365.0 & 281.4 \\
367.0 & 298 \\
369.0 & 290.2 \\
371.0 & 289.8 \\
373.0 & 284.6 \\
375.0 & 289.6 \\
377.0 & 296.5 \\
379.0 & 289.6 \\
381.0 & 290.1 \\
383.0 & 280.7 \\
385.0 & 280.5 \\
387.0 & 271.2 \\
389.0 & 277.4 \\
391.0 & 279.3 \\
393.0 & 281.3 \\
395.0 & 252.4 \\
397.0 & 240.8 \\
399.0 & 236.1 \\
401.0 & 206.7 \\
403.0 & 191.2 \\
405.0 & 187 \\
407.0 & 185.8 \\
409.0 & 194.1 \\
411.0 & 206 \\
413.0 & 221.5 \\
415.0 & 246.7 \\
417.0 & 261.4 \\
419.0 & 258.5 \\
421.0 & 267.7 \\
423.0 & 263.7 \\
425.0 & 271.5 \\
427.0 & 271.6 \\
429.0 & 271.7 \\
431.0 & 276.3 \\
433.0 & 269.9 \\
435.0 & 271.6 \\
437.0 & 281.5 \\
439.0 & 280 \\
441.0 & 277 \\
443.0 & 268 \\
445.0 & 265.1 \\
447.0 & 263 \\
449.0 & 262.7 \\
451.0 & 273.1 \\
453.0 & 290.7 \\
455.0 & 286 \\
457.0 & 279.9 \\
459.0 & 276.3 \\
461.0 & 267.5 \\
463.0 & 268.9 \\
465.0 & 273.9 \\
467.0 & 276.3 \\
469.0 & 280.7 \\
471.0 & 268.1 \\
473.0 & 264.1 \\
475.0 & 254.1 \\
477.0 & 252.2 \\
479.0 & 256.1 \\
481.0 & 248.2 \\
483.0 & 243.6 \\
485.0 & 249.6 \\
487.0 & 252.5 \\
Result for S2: 5.7 keV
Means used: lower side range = 285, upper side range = 272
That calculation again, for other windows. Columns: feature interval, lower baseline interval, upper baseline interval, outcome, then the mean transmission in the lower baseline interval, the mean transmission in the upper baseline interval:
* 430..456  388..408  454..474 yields -1.3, 234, 274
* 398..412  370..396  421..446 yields 3.9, 282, 272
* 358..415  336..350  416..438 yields 2.6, 271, 270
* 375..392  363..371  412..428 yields -0.2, 290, 258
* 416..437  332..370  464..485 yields -0.4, 269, 261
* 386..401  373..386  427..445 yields 1.3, 288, 274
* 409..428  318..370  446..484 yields 0.9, 252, 268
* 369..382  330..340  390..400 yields -2.3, 223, 258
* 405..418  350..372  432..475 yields 2.8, 280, 273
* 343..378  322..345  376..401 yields -4.9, 224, 270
